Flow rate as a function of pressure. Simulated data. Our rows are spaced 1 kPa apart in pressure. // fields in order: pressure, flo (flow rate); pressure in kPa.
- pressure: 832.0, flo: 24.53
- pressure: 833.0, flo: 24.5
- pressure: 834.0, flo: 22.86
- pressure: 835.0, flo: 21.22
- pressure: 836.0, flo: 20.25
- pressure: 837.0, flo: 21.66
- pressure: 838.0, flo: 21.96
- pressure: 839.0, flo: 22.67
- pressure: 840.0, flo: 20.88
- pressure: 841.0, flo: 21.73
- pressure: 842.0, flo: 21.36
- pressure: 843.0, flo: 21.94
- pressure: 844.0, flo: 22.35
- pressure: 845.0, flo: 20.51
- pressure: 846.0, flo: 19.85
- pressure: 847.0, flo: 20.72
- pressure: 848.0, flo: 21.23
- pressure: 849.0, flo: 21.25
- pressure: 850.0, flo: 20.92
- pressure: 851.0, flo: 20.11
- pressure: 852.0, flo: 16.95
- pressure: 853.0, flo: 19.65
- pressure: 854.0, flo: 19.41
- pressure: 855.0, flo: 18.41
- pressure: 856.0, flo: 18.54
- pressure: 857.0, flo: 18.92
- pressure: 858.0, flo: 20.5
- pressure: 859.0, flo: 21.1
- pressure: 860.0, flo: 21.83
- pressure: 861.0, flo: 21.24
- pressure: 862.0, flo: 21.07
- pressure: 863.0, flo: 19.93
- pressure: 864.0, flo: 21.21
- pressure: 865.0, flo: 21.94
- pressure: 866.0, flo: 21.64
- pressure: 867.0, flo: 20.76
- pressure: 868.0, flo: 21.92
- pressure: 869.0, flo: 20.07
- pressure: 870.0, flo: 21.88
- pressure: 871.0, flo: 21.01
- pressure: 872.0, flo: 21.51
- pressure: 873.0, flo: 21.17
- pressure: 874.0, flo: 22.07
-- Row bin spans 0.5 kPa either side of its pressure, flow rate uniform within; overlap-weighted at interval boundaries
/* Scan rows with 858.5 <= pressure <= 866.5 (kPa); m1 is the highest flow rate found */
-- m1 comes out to 21.94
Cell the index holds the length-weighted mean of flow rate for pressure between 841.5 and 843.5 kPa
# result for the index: 21.6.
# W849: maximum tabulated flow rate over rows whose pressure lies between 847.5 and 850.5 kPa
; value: 21.25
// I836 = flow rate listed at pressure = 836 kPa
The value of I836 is 20.25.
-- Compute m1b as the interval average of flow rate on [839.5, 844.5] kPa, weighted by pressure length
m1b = 21.7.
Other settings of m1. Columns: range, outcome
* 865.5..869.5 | 21.92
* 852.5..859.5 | 21.1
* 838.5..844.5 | 22.67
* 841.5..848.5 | 22.35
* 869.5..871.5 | 21.88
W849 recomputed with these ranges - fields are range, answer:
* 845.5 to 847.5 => 20.72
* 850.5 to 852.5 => 20.11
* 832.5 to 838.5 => 24.5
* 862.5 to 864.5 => 21.21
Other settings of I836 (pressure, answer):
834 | 22.86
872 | 21.51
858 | 20.5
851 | 20.11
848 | 21.23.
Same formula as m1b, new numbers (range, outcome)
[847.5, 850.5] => 21.1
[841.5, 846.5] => 21.2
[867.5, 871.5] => 21.2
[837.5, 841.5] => 21.8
